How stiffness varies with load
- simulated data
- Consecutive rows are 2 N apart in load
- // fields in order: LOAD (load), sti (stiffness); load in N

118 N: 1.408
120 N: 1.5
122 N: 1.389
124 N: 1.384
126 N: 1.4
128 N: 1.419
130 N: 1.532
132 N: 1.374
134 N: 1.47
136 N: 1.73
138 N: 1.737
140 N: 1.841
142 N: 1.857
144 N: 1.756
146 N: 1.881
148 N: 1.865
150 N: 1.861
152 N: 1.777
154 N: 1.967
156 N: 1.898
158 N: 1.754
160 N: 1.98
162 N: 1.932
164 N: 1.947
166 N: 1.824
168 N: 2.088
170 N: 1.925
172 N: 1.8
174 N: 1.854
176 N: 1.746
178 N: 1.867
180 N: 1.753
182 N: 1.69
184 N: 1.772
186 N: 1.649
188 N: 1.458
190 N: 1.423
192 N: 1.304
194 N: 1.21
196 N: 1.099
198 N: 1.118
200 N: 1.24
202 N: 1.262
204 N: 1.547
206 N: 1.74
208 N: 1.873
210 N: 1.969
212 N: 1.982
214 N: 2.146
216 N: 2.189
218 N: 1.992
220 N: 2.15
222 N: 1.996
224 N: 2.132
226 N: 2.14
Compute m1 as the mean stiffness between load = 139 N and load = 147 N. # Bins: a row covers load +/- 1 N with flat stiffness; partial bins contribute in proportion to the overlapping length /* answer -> 1.83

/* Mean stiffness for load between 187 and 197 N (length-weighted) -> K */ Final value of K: 1.3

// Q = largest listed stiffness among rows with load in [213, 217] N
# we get 2.189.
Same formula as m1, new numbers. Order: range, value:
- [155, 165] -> 1.9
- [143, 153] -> 1.83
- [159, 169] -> 1.95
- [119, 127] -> 1.42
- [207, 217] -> 2.03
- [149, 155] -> 1.87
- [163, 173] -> 1.92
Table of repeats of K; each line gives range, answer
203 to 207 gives 1.64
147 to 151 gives 1.86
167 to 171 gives 2.01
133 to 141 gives 1.69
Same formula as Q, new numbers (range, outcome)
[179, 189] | 1.772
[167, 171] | 2.088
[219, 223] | 2.15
